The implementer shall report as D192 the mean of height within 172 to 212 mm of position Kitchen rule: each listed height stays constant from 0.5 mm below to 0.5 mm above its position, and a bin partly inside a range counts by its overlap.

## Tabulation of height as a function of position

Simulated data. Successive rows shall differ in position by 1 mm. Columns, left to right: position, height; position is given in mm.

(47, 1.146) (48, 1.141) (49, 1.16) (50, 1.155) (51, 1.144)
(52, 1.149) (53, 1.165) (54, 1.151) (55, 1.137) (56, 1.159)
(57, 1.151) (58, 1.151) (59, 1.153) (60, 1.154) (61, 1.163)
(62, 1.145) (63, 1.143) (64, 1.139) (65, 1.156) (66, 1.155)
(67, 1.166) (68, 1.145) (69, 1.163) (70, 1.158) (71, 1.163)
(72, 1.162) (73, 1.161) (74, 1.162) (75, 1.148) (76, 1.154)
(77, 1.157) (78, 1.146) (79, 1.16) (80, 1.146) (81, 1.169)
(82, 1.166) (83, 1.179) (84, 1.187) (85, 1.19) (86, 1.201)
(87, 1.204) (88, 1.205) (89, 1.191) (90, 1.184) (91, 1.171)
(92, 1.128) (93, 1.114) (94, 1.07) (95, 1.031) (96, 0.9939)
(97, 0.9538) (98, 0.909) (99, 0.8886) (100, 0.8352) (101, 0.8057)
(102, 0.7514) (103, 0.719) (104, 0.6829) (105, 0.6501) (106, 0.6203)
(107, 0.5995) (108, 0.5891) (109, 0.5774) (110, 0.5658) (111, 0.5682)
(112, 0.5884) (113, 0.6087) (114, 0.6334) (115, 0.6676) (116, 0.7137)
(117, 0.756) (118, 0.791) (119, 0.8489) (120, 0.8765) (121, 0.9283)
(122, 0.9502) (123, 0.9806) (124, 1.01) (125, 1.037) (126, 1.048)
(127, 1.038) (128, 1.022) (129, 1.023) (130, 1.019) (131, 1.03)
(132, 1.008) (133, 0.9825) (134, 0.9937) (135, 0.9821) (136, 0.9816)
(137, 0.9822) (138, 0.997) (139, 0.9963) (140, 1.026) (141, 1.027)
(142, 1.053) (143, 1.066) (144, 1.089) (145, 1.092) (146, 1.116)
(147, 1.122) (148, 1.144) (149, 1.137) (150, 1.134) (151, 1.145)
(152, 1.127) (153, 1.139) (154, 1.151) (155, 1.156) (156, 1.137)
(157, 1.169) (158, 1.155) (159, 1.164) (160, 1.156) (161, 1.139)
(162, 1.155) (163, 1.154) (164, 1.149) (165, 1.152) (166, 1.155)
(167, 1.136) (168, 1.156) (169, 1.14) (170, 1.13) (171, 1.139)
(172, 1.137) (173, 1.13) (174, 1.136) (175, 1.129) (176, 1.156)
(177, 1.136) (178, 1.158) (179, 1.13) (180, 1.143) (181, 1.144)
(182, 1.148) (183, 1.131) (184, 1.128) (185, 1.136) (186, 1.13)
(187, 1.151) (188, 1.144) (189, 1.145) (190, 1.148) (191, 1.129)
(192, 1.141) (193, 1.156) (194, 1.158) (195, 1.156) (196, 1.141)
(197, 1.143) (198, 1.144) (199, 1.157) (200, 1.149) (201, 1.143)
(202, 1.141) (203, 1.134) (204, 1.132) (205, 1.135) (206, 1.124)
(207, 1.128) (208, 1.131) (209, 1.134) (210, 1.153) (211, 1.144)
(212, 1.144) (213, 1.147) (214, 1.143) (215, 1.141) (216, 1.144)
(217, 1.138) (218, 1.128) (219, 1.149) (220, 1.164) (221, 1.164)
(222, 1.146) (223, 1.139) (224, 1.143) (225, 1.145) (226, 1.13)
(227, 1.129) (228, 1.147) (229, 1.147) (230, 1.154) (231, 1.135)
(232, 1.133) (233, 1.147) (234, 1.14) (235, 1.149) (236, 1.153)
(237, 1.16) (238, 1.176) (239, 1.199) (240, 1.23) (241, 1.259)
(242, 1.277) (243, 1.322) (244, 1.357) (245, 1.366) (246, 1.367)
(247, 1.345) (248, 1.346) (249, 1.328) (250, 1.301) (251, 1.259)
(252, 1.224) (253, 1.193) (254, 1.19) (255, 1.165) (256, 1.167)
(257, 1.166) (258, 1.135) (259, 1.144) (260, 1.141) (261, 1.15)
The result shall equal 1.14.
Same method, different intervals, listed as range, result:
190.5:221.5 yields 1.14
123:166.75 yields 1.08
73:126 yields 0.937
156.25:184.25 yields 1.14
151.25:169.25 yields 1.15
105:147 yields 0.89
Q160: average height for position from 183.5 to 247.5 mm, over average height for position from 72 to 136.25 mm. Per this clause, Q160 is 1.2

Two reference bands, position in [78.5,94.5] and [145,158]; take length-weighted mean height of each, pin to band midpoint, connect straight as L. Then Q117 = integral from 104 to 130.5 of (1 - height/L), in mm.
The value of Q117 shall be 8.2 mm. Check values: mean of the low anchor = 1.17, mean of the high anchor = 1.14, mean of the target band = 0.794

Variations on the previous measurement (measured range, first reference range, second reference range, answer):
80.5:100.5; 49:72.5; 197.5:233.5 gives 0.9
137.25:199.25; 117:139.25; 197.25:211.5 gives -4.1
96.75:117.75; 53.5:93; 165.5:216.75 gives 8.3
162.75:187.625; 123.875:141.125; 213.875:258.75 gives -1.2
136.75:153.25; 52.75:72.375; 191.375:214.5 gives 0.9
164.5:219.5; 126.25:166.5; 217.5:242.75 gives -0.6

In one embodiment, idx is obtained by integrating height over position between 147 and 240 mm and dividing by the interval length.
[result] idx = 1.14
